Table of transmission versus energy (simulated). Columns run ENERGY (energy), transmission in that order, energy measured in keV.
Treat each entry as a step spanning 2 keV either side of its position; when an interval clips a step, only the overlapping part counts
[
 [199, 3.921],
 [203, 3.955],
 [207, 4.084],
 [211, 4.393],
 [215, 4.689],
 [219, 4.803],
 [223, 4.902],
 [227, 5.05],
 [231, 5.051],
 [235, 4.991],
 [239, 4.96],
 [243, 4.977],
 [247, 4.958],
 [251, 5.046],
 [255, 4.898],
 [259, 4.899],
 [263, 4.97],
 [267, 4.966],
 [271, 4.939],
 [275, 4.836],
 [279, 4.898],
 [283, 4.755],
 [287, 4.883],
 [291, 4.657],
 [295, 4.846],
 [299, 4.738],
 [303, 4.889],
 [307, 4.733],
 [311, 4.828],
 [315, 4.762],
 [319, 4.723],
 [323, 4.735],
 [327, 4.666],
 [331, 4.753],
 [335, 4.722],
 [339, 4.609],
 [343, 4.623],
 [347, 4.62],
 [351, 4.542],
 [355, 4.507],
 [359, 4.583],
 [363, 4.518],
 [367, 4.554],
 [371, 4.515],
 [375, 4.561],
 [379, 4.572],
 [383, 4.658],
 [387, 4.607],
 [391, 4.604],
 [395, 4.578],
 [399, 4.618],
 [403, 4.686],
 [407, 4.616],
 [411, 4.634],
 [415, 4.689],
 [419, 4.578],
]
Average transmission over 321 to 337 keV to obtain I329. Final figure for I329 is 4.72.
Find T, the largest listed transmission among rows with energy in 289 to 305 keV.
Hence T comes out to 4.889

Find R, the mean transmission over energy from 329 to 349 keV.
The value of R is 4.67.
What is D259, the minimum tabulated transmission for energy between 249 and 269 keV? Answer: 4.898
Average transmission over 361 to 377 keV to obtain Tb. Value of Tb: 4.54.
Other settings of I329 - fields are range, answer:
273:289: 4.84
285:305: 4.8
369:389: 4.58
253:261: 4.9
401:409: 4.65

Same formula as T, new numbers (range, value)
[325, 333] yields 4.753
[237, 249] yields 4.977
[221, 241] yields 5.051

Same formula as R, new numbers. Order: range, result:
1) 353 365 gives 4.54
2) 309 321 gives 4.77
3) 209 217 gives 4.54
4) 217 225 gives 4.85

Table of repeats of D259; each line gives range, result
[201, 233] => 3.955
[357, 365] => 4.518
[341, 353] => 4.542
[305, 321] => 4.723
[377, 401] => 4.572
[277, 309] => 4.657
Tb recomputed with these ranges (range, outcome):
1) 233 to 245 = 4.98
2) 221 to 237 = 5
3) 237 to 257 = 4.97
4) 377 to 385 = 4.62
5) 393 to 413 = 4.63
